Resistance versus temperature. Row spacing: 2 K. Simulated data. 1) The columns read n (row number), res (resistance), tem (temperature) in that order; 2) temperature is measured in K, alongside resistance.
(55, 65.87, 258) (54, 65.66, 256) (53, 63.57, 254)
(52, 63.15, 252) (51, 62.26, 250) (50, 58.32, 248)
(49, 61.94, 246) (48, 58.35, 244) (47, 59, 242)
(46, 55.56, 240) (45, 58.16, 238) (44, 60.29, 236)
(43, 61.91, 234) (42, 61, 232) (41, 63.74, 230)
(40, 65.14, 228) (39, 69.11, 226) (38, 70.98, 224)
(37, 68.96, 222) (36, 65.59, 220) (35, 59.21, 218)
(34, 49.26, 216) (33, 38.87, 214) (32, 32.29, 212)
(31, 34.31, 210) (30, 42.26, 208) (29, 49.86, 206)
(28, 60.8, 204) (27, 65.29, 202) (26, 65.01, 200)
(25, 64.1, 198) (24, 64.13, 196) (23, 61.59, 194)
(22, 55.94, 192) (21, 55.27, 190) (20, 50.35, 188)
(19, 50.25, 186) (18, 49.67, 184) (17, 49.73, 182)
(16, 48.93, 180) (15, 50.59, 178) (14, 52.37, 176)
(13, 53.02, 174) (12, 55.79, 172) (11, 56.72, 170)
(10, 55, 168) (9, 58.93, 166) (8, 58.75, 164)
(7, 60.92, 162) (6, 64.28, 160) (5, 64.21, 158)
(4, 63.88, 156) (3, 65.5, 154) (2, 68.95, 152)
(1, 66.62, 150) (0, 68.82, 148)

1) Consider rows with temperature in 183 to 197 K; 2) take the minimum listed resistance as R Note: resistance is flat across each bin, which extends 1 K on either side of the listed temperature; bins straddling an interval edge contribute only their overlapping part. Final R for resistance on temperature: 49.67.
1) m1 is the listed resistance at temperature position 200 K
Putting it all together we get 65.01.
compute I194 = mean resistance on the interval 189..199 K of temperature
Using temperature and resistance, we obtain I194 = 60.2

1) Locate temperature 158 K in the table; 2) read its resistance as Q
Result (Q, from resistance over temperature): 64.21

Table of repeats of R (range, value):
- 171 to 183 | 48.93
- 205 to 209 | 42.26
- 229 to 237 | 60.29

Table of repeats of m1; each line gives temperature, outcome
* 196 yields 64.13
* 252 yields 63.15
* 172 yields 55.79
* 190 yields 55.27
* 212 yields 32.29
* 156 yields 63.88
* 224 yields 70.98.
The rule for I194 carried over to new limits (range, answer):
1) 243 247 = 60.1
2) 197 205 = 63.8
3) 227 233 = 63.3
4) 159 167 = 60.7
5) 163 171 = 57.4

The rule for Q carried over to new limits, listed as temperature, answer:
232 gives 61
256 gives 65.66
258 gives 65.87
